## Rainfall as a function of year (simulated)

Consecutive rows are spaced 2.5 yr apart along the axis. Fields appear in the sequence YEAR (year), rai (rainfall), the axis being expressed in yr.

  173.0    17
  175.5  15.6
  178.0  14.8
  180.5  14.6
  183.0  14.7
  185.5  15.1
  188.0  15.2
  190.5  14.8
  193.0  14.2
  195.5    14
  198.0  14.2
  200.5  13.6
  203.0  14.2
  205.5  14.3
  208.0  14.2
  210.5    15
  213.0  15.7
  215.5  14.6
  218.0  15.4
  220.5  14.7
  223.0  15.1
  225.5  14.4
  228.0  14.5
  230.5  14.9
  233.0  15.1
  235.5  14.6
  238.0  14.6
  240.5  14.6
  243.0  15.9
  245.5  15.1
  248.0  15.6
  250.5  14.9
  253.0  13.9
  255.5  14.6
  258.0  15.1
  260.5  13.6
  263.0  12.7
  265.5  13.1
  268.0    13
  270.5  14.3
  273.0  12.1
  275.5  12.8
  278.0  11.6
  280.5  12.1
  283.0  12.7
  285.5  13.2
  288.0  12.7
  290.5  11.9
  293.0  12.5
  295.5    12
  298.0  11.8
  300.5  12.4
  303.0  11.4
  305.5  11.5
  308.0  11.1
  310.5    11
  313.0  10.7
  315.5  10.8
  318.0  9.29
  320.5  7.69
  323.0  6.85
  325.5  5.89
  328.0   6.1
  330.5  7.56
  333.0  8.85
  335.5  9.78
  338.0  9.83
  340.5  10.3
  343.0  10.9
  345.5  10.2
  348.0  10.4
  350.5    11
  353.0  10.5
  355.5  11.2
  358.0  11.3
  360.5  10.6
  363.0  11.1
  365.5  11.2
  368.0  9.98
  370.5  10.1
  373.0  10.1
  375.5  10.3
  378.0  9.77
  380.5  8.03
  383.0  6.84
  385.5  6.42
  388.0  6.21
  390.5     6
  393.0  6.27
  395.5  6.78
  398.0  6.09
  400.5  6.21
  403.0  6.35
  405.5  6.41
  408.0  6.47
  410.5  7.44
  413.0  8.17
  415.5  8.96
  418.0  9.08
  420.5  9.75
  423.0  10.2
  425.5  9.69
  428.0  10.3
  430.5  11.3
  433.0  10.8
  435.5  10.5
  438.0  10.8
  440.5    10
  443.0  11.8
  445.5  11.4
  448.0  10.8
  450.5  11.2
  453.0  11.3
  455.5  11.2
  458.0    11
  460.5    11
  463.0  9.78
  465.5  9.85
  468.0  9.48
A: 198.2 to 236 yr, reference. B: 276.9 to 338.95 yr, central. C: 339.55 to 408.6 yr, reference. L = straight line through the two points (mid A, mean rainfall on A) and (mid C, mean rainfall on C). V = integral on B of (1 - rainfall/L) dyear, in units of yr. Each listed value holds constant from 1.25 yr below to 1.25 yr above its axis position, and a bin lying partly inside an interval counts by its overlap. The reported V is 5.0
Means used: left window 14.7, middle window 10.4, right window 8.84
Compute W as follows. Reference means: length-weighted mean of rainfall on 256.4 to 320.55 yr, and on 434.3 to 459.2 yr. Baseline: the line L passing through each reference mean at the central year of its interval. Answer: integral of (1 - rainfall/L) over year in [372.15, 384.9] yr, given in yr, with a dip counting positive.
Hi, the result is 2.9 yr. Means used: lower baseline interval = 12.1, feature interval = 8.84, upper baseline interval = 11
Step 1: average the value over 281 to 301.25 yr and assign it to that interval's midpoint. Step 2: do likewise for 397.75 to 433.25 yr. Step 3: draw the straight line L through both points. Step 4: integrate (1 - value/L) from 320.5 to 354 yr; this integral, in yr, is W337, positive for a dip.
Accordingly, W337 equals 5.7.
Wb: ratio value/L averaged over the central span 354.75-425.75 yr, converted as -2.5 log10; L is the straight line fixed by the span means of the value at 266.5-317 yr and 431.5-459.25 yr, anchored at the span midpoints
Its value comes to 0.32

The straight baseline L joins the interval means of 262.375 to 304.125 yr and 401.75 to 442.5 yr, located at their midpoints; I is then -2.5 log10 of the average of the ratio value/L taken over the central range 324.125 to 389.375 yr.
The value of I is 0.14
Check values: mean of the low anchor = 12.5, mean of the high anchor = 9.19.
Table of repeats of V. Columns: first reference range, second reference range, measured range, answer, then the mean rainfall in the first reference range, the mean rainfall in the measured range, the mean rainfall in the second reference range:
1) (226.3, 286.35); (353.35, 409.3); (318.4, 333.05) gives 5.0 yr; 14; 7.14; 8.39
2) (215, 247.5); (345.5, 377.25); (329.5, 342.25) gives 2.3 yr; 14.9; 9.36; 10.6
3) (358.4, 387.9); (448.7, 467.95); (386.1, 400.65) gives 5.2 yr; 9.42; 6.27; 10.7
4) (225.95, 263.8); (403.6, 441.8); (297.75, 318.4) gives 2.6 yr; 14.7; 11.2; 9.28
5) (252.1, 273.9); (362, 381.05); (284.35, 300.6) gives 0.4 yr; 13.6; 12.3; 10.1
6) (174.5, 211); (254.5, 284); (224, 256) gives -2.7 yr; 14.6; 14.8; 13.1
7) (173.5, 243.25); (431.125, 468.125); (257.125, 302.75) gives 2.9 yr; 14.7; 12.7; 10.8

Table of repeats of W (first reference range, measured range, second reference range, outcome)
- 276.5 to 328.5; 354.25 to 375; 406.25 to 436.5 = -1.3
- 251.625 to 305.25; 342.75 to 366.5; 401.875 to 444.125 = 0.3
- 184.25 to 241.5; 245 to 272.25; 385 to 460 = -1.4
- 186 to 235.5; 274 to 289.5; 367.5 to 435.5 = -0.3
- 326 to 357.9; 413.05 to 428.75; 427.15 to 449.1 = 1.7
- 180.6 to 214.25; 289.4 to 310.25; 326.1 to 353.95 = -1.7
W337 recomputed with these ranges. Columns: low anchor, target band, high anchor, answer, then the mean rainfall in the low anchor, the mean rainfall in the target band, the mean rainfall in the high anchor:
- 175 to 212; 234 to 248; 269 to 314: -1.7 yr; 14.6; 15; 12.1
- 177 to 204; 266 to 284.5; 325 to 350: -2.1 yr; 14.5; 12.7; 9.13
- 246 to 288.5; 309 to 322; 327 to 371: 1.8 yr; 13.5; 9.86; 10.1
